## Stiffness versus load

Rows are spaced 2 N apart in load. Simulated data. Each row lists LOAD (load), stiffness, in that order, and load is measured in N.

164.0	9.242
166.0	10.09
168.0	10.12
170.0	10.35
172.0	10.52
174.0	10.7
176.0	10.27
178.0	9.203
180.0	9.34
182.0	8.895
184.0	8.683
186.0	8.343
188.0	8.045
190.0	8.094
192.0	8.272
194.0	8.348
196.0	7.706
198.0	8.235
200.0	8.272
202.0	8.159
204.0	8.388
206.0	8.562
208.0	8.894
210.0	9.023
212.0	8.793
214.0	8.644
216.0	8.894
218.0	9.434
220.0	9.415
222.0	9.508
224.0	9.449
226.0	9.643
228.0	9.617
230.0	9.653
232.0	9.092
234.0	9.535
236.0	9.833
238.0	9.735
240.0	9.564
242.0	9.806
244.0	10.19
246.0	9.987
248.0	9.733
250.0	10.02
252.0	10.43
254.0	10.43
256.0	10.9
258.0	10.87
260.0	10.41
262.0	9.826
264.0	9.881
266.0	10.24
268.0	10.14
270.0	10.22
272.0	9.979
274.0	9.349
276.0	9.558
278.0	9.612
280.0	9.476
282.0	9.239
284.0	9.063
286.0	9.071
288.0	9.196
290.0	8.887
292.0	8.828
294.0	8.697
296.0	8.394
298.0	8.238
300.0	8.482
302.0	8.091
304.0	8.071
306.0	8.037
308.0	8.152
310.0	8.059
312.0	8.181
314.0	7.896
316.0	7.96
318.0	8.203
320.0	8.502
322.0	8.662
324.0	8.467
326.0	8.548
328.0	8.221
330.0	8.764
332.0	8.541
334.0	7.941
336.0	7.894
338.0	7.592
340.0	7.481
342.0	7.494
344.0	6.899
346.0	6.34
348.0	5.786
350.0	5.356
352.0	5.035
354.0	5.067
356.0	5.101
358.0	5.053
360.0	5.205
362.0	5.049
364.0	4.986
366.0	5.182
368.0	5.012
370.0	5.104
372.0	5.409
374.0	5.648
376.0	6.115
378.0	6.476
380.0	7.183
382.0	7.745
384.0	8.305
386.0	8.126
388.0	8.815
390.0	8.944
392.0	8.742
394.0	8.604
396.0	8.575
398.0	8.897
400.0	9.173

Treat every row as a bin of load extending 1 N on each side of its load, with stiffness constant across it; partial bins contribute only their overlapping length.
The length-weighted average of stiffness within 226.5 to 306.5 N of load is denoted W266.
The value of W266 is 9.52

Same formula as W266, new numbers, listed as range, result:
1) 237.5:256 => 10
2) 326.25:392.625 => 6.69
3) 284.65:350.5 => 8.05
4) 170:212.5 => 8.83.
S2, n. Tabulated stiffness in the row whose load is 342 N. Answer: 7.494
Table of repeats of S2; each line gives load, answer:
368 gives 5.012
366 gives 5.182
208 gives 8.894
